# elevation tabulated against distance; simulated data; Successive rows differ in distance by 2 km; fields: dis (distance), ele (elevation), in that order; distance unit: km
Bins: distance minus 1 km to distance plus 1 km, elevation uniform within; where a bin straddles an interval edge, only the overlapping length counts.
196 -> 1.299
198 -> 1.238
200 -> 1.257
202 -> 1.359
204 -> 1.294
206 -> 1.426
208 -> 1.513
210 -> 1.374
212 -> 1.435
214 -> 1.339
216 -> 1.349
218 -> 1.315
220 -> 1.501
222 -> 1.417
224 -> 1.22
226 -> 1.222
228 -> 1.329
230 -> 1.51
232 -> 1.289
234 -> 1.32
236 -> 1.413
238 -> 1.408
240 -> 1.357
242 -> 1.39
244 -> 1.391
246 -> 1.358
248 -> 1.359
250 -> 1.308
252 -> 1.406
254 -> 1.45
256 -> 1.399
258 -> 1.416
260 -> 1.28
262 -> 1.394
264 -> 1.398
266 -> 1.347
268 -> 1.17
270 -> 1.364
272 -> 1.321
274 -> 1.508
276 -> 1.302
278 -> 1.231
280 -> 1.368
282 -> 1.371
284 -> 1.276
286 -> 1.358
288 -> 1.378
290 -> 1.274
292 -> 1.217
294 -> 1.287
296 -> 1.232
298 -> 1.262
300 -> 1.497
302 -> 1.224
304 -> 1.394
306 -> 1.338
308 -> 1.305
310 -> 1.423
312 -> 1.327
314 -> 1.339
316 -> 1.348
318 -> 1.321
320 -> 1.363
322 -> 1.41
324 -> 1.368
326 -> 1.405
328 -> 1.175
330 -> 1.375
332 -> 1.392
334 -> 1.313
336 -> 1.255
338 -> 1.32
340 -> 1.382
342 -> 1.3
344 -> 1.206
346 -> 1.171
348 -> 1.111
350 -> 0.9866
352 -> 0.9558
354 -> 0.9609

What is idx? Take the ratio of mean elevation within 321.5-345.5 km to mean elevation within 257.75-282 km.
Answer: 1.0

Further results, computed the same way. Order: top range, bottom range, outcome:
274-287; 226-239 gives 0.98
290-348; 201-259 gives 0.96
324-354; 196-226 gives 0.91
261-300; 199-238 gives 0.97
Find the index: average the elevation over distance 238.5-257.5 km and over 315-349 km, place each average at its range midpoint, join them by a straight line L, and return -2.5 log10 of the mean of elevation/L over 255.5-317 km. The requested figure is 0.01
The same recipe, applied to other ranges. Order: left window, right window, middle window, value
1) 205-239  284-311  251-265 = -0.034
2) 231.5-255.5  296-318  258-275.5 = 0.008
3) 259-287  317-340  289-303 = 0.043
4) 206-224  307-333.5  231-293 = 0.021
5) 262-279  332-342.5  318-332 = -0.021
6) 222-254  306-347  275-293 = 0.026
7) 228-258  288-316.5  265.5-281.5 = 0.019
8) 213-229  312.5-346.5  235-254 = -0.038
